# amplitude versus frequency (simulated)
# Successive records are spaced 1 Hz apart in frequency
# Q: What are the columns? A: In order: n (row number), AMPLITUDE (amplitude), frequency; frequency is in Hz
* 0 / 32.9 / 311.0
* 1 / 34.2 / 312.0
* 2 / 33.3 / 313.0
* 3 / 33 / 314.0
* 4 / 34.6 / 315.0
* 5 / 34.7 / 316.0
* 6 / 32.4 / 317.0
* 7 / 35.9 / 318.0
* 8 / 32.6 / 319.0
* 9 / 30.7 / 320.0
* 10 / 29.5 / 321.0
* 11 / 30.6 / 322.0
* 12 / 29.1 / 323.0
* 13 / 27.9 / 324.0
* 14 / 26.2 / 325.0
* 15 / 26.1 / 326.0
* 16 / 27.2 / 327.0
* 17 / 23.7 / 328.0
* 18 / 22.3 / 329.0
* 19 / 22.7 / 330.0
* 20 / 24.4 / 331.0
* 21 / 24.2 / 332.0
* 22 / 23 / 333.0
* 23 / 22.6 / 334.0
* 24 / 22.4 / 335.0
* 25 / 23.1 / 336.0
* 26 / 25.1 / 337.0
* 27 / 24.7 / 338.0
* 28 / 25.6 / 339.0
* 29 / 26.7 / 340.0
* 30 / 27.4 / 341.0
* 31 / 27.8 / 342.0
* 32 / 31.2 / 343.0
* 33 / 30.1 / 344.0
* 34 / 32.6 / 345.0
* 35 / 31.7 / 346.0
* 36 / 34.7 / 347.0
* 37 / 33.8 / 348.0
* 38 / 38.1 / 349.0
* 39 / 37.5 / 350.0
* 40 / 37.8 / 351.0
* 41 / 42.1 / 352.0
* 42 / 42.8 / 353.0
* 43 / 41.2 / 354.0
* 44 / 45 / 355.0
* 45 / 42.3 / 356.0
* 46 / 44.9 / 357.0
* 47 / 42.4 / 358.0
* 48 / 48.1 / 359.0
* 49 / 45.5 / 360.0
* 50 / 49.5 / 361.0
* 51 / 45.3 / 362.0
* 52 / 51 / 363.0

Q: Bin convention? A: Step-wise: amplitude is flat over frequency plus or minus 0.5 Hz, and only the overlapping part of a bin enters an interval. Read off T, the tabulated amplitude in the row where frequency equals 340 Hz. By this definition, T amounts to 26.7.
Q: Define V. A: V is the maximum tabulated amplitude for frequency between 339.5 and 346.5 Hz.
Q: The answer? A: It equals 32.6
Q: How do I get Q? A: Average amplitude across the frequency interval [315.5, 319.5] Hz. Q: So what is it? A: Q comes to 33.9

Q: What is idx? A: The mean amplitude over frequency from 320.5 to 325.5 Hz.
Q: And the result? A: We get 28.7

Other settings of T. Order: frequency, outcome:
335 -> 22.4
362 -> 45.3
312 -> 34.2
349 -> 38.1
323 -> 29.1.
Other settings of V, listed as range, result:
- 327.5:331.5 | 24.4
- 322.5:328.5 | 29.1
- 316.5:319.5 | 35.9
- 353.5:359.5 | 48.1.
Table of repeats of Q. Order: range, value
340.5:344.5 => 29.1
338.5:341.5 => 26.6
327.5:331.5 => 23.3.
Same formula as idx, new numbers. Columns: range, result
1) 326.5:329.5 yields 24.4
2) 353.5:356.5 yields 42.8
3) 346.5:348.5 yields 34.2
